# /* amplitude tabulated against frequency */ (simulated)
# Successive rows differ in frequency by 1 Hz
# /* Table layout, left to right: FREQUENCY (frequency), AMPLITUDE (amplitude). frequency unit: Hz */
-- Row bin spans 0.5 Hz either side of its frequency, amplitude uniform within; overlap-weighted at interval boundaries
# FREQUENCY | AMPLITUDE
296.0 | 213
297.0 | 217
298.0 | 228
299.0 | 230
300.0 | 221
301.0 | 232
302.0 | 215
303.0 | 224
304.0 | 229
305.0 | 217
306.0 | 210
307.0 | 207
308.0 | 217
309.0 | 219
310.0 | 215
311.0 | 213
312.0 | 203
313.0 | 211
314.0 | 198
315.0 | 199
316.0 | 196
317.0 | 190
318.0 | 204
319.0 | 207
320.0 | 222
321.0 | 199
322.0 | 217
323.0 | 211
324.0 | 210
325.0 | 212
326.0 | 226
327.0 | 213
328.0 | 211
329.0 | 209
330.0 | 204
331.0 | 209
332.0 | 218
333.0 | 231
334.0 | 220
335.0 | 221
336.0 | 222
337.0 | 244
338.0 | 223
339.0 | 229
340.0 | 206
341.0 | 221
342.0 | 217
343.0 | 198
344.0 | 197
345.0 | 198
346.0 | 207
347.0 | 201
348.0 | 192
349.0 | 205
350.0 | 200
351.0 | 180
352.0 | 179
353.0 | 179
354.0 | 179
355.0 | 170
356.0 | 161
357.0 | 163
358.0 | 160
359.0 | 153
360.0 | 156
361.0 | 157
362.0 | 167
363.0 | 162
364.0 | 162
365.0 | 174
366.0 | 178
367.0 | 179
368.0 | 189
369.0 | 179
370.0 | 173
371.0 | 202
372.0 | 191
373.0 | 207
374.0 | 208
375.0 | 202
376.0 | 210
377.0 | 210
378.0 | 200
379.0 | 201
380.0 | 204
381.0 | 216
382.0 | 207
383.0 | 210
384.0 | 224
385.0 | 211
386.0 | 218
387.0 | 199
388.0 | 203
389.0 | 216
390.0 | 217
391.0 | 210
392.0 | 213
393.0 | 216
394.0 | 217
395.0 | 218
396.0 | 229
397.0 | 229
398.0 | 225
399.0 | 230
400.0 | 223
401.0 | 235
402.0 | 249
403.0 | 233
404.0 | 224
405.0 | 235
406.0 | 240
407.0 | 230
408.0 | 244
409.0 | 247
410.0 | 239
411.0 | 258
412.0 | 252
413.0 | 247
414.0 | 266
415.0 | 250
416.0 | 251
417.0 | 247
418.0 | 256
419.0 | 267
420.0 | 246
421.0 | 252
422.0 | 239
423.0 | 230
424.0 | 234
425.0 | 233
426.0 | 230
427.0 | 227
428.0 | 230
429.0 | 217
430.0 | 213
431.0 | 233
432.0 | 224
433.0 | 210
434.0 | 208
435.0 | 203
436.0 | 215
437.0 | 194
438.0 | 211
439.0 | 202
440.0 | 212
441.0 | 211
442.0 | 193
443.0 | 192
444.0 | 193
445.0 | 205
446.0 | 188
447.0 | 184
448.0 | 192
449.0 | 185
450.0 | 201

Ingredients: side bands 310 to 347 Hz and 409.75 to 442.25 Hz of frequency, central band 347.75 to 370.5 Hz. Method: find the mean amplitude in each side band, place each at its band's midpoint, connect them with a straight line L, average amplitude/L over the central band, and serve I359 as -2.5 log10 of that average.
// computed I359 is 0.24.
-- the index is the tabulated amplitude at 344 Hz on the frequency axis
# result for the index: 197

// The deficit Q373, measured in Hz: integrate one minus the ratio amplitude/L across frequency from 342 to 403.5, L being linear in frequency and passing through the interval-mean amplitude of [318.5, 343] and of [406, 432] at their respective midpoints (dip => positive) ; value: 8.1 Hz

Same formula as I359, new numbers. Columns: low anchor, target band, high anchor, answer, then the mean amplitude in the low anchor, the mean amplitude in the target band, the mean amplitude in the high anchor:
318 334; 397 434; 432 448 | -0.163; 213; 237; 202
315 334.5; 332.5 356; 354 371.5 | -0.077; 211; 204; 170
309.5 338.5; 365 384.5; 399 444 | 0.118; 212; 199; 230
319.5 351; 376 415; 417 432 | 0.017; 212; 225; 236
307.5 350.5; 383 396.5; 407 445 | 0.038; 211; 215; 229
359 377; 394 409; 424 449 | -0.185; 182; 232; 209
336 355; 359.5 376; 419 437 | 0.156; 203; 181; 226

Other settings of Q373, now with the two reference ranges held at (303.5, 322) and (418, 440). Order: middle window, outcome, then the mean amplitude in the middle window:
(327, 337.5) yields -0.3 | 219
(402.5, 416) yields -1.3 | 244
